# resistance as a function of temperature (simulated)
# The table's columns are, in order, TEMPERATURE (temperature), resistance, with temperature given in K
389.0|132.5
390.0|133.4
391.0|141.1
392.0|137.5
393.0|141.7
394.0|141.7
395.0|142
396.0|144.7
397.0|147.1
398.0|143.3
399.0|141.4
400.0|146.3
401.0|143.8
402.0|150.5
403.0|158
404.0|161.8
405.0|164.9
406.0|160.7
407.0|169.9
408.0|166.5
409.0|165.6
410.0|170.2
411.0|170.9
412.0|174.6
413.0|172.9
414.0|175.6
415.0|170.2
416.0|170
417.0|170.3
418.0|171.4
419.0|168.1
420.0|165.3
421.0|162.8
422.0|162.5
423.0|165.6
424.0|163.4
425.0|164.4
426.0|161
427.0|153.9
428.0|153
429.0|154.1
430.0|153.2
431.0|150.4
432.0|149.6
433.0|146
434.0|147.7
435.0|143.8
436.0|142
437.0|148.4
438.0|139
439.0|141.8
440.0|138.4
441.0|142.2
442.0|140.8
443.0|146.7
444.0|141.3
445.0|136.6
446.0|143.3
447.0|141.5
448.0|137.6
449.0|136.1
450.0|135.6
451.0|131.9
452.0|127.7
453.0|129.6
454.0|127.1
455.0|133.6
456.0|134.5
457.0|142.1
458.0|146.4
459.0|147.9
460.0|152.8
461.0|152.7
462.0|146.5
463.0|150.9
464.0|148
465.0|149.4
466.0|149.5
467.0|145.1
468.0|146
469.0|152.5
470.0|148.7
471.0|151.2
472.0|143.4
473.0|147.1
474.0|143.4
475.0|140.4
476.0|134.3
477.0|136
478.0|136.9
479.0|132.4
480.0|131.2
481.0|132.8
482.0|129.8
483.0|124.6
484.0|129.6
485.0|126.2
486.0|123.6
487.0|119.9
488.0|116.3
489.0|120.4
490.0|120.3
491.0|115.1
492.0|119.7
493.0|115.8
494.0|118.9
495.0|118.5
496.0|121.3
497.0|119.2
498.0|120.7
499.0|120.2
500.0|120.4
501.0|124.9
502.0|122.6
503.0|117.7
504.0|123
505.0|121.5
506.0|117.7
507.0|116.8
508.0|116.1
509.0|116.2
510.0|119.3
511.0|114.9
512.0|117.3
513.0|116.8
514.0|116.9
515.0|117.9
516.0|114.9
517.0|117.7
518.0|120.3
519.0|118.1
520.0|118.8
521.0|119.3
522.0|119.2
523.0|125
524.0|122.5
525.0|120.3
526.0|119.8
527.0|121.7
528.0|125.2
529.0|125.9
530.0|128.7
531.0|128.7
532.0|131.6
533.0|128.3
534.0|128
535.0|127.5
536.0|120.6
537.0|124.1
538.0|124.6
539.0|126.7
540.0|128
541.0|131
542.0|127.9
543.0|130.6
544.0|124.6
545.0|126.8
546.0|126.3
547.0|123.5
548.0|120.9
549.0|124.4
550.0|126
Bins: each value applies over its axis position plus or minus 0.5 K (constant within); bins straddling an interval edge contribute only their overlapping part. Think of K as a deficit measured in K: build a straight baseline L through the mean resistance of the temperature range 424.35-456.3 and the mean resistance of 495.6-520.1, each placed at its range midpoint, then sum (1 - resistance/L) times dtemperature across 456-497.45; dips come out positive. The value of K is -1.6 K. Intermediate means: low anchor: 143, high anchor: 119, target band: 135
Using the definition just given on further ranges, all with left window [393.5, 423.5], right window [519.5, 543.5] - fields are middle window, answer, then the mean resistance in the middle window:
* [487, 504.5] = 2.03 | 120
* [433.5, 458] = 1.80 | 139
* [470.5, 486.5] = 0.61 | 135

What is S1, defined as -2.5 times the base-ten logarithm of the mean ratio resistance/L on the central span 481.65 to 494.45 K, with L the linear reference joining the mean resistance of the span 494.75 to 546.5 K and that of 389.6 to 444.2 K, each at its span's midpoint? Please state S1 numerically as 0.09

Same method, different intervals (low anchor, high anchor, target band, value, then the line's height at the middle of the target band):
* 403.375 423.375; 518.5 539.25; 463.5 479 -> 0.01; 146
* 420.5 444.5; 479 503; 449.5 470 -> -0.04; 137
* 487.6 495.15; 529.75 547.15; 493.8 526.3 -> 0.02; 122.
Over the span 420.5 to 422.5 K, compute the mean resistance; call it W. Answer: 163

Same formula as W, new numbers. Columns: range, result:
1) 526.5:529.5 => 124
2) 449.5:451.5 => 134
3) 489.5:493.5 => 118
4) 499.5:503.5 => 121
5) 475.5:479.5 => 135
